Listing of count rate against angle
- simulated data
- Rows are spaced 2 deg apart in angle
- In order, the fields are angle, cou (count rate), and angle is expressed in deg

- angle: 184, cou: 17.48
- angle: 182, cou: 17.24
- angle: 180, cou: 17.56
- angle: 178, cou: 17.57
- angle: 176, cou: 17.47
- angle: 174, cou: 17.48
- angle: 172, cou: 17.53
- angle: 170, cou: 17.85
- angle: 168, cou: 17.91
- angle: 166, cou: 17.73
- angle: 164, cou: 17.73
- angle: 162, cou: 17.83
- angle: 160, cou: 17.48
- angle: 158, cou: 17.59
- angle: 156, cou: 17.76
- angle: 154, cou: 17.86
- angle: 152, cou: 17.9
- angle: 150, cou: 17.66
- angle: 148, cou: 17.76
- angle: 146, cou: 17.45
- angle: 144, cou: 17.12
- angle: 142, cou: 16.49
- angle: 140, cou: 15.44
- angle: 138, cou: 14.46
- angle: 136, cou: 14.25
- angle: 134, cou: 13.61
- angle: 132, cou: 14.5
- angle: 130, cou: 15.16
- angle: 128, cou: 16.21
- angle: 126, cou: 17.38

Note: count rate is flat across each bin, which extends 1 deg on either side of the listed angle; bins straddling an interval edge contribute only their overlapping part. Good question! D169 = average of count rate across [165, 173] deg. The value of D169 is 17.8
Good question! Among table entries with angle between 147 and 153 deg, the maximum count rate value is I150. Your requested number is 17.9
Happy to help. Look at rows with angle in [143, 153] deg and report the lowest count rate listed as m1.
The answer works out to 17.12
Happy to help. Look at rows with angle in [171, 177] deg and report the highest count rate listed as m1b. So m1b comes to 17.53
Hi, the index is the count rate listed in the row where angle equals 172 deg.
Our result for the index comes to 17.53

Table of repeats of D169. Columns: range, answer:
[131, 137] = 14.1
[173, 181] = 17.5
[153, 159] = 17.7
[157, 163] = 17.6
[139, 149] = 16.9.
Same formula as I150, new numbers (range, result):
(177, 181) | 17.57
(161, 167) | 17.83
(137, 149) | 17.76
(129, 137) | 15.16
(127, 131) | 16.21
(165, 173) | 17.91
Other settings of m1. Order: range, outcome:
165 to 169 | 17.73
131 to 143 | 13.61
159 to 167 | 17.48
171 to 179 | 17.47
